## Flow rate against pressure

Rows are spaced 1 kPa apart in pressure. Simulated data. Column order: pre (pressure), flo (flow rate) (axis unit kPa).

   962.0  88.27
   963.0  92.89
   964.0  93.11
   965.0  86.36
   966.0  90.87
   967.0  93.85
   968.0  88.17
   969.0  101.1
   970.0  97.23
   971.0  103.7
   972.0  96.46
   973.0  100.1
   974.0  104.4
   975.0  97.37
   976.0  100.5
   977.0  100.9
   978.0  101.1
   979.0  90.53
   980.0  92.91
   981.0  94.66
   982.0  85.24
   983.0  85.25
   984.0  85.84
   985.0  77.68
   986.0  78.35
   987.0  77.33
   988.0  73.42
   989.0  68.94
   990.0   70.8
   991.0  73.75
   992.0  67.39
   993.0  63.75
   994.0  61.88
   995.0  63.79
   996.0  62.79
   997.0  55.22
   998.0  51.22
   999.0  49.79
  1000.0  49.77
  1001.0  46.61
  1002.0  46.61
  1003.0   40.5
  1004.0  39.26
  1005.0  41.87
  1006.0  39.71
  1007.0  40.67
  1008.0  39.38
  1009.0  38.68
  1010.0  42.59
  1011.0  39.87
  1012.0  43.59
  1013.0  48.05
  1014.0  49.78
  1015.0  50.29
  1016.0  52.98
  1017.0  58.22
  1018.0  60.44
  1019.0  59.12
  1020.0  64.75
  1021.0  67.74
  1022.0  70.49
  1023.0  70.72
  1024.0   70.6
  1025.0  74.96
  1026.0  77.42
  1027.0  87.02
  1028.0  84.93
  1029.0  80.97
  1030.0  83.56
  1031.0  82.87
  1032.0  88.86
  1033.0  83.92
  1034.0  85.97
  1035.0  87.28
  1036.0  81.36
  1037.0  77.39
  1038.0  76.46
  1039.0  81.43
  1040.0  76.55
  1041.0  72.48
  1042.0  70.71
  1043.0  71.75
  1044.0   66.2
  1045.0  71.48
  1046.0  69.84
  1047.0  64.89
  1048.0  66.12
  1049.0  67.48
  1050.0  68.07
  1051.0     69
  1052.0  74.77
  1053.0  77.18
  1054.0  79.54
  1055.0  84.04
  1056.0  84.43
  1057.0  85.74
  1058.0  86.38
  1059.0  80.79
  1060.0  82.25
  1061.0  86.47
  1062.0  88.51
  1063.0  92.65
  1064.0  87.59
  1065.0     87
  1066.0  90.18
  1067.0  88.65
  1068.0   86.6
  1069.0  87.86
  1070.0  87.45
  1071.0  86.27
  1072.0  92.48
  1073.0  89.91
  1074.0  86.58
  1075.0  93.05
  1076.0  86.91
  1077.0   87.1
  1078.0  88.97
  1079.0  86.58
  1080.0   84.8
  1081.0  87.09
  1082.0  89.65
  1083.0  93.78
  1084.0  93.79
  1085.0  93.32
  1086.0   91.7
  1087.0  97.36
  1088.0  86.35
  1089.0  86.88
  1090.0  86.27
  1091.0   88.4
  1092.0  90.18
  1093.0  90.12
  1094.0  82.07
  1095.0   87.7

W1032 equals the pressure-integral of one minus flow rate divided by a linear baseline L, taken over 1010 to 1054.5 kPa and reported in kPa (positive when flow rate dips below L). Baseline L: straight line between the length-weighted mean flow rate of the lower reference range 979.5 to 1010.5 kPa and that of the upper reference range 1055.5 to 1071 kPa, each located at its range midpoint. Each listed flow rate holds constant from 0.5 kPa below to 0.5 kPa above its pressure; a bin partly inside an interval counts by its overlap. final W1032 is 3.0 kPa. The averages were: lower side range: 61.5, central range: 70.3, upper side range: 86.8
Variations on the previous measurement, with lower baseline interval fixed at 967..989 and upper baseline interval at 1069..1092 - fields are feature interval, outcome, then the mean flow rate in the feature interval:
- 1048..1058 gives 1.5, 76.7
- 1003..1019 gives 7.9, 45.9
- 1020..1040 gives 2.5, 79.2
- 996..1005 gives 4.3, 47.9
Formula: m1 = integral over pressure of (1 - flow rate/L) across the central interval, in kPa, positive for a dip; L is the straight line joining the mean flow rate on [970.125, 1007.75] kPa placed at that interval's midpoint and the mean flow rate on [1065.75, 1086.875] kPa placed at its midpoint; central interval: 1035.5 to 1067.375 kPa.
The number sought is 2.4 kPa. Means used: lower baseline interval 72.5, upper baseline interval 89.3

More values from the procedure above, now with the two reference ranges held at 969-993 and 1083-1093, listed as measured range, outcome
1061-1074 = 0.21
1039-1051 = 2.60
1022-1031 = 1.06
